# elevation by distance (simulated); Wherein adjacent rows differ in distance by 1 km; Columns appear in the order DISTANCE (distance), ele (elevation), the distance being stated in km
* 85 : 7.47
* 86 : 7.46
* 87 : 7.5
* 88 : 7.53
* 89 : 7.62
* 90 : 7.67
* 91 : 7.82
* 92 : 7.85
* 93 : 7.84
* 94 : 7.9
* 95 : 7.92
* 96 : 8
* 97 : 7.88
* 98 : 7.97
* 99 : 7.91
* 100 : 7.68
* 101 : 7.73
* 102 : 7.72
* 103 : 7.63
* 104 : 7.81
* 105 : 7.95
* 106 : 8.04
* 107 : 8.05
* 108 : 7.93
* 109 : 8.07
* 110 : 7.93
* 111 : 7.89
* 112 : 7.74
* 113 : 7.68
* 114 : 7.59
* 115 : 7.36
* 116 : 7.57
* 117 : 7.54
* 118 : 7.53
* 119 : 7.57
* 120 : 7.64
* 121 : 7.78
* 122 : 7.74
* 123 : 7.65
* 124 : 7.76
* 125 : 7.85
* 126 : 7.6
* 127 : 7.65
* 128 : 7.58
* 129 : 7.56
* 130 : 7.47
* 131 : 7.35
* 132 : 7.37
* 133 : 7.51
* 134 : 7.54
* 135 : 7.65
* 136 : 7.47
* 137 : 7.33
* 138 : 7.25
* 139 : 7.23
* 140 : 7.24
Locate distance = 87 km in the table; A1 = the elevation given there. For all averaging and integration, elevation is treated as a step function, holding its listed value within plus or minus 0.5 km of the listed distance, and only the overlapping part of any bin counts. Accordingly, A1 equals 7.5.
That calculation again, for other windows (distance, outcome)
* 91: 7.82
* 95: 7.92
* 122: 7.74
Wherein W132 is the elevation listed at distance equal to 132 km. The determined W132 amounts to 7.37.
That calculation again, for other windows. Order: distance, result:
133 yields 7.51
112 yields 7.74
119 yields 7.57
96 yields 8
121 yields 7.78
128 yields 7.58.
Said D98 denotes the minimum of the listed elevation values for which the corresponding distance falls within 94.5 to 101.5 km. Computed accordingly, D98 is 7.68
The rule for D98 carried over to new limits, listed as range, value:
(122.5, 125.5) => 7.65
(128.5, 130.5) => 7.47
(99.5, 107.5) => 7.63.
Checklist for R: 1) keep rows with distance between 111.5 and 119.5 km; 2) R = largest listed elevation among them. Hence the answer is 7.74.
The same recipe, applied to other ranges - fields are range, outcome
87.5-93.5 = 7.85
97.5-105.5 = 7.97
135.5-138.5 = 7.47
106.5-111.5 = 8.07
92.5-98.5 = 8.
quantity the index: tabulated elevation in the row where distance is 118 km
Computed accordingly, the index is 7.53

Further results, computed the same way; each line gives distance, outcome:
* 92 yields 7.85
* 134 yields 7.54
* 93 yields 7.84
